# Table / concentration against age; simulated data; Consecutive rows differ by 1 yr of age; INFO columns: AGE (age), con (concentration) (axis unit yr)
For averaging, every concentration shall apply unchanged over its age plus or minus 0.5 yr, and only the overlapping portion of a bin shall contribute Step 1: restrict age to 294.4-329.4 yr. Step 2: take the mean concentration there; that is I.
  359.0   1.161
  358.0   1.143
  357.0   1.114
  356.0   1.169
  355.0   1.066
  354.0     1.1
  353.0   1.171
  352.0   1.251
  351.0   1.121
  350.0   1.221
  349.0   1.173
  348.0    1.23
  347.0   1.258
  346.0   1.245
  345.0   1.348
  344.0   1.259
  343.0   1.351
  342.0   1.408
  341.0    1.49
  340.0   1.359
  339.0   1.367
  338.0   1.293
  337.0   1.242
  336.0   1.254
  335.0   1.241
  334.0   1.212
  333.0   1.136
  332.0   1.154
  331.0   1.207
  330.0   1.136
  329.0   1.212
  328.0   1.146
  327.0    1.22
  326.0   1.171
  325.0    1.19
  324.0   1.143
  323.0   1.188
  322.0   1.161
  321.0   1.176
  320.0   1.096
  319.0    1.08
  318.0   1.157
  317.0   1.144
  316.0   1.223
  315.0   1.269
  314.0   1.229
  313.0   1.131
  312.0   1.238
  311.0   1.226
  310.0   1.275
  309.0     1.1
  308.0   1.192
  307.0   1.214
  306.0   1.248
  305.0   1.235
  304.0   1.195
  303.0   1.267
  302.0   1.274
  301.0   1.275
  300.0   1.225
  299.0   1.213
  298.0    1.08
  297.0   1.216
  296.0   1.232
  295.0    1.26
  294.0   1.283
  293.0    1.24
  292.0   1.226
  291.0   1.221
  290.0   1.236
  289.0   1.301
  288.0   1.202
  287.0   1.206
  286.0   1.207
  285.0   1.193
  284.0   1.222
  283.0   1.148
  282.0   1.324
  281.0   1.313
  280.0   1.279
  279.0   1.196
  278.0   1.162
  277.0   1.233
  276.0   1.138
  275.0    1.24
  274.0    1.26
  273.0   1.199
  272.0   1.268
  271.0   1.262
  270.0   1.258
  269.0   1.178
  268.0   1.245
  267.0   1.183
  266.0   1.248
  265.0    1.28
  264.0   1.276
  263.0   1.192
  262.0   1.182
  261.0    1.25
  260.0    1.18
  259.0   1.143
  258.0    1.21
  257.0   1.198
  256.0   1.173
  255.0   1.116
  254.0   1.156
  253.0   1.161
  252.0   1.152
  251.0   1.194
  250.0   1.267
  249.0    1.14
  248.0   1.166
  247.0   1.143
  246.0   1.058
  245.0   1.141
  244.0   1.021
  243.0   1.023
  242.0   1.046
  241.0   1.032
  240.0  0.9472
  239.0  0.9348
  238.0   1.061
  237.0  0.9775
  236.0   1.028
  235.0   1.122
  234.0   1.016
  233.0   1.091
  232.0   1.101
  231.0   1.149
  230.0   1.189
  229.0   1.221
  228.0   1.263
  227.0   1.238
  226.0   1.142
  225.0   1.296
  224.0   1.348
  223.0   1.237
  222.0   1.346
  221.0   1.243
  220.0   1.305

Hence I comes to 1.2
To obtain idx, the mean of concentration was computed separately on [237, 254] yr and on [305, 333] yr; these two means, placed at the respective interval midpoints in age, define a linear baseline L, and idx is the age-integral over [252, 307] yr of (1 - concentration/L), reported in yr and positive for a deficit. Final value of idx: -4.2 yr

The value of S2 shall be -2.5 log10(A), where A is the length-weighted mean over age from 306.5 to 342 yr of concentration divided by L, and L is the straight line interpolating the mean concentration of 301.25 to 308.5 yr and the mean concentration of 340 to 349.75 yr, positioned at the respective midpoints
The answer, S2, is 0.05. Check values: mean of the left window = 1.23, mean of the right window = 1.31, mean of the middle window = 1.21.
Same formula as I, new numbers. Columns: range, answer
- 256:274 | 1.22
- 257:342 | 1.22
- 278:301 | 1.23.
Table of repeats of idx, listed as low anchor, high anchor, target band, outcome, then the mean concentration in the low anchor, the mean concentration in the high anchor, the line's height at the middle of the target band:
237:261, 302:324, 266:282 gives -1.2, 1.12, 1.19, 1.15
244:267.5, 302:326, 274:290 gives -0.6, 1.18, 1.19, 1.19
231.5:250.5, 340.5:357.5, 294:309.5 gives -0.7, 1.07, 1.23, 1.16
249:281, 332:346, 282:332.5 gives 2.3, 1.21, 1.3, 1.26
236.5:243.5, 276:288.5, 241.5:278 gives -2.6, 1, 1.22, 1.1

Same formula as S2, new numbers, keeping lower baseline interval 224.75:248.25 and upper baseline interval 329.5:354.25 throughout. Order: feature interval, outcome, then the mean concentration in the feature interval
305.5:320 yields 0.02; 1.19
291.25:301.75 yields -0.04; 1.23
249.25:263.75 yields -0.05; 1.18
